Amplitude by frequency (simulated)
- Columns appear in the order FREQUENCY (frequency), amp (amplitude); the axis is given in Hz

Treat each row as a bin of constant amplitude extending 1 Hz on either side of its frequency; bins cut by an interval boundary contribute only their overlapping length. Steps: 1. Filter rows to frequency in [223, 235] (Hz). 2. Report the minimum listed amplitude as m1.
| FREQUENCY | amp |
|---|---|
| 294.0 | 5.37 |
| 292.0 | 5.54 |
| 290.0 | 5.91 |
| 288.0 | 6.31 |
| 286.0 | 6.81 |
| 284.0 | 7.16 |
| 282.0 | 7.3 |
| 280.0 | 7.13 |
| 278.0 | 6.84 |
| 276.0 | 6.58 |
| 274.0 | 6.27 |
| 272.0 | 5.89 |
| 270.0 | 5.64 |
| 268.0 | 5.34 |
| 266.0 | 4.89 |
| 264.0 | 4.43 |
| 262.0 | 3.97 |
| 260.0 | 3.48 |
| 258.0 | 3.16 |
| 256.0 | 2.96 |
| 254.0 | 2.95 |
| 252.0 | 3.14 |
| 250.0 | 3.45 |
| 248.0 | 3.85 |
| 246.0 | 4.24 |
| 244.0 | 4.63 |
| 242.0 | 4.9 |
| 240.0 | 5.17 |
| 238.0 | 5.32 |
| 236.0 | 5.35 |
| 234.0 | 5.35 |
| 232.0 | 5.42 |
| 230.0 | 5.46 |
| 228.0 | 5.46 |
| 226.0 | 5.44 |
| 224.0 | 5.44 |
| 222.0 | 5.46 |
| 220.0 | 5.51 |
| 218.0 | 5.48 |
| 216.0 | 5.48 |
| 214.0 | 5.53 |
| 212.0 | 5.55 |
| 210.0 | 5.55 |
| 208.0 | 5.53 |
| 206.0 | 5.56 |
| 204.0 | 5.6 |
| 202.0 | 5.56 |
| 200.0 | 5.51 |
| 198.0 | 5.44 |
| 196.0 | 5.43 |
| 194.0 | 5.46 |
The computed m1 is 5.35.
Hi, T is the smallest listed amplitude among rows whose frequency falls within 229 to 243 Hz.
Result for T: 4.9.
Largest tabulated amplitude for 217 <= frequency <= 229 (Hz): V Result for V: 5.51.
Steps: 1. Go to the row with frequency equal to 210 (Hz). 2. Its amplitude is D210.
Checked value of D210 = 5.55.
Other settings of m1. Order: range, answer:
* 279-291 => 5.91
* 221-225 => 5.44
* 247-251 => 3.45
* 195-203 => 5.43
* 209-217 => 5.48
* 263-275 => 4.43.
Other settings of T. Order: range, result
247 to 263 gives 2.95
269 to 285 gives 5.64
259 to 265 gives 3.48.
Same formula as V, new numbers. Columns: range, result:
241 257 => 4.9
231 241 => 5.42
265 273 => 5.89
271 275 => 6.27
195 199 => 5.44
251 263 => 3.97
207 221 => 5.55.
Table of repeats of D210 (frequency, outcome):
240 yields 5.17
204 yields 5.6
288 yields 6.31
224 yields 5.44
